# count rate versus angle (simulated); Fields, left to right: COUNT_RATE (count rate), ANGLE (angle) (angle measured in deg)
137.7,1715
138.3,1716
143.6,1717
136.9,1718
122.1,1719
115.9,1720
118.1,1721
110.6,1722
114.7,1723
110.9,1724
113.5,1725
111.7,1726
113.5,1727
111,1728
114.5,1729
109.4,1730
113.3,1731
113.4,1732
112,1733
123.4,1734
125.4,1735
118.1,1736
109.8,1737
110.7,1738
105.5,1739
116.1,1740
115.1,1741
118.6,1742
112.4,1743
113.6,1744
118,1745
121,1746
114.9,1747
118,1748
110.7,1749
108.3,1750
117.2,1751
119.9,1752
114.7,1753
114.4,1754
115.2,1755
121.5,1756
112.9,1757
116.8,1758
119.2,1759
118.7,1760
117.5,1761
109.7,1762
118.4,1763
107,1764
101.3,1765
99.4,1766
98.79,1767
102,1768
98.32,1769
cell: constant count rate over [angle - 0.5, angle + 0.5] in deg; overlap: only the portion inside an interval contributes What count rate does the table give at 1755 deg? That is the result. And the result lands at 115.2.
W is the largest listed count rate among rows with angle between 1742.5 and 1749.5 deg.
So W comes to 121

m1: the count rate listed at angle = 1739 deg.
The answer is 105.5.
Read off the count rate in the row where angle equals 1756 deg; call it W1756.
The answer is 121.5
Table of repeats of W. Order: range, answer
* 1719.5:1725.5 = 118.1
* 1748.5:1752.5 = 119.9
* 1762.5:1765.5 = 118.4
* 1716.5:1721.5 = 143.6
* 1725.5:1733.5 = 114.5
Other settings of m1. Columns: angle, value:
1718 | 136.9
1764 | 107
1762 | 109.7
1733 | 112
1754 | 114.4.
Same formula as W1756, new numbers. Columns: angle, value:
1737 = 109.8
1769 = 98.32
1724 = 110.9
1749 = 110.7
